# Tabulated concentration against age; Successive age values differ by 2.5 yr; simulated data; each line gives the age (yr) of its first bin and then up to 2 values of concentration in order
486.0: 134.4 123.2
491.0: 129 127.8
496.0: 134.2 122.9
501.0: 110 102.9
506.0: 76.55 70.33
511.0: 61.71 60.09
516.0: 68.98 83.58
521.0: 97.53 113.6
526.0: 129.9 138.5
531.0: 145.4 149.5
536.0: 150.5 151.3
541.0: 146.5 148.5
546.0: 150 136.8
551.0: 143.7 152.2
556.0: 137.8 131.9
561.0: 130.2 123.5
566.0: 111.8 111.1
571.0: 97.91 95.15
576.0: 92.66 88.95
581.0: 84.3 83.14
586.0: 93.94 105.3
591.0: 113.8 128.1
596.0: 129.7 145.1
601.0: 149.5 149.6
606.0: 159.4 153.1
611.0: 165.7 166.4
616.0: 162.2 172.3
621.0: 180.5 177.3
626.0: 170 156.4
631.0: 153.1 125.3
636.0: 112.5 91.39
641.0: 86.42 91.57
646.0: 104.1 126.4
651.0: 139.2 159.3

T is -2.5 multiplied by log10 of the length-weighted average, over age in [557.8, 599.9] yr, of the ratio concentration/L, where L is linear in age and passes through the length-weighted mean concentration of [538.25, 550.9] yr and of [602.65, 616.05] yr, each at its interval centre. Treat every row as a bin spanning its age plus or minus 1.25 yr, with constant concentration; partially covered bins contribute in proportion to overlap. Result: 0.36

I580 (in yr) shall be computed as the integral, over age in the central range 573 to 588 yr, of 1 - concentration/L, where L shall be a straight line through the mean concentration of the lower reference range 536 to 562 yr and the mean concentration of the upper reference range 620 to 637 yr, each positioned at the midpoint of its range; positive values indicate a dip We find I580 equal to 5.83 yr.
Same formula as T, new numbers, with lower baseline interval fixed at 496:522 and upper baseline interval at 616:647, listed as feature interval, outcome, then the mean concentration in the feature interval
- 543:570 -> -0.25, 134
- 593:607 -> -0.16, 144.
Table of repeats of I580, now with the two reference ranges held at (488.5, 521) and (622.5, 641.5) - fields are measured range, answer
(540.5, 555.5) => -4.91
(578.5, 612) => -0.33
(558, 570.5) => -0.54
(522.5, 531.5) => -2.40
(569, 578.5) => 1.78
